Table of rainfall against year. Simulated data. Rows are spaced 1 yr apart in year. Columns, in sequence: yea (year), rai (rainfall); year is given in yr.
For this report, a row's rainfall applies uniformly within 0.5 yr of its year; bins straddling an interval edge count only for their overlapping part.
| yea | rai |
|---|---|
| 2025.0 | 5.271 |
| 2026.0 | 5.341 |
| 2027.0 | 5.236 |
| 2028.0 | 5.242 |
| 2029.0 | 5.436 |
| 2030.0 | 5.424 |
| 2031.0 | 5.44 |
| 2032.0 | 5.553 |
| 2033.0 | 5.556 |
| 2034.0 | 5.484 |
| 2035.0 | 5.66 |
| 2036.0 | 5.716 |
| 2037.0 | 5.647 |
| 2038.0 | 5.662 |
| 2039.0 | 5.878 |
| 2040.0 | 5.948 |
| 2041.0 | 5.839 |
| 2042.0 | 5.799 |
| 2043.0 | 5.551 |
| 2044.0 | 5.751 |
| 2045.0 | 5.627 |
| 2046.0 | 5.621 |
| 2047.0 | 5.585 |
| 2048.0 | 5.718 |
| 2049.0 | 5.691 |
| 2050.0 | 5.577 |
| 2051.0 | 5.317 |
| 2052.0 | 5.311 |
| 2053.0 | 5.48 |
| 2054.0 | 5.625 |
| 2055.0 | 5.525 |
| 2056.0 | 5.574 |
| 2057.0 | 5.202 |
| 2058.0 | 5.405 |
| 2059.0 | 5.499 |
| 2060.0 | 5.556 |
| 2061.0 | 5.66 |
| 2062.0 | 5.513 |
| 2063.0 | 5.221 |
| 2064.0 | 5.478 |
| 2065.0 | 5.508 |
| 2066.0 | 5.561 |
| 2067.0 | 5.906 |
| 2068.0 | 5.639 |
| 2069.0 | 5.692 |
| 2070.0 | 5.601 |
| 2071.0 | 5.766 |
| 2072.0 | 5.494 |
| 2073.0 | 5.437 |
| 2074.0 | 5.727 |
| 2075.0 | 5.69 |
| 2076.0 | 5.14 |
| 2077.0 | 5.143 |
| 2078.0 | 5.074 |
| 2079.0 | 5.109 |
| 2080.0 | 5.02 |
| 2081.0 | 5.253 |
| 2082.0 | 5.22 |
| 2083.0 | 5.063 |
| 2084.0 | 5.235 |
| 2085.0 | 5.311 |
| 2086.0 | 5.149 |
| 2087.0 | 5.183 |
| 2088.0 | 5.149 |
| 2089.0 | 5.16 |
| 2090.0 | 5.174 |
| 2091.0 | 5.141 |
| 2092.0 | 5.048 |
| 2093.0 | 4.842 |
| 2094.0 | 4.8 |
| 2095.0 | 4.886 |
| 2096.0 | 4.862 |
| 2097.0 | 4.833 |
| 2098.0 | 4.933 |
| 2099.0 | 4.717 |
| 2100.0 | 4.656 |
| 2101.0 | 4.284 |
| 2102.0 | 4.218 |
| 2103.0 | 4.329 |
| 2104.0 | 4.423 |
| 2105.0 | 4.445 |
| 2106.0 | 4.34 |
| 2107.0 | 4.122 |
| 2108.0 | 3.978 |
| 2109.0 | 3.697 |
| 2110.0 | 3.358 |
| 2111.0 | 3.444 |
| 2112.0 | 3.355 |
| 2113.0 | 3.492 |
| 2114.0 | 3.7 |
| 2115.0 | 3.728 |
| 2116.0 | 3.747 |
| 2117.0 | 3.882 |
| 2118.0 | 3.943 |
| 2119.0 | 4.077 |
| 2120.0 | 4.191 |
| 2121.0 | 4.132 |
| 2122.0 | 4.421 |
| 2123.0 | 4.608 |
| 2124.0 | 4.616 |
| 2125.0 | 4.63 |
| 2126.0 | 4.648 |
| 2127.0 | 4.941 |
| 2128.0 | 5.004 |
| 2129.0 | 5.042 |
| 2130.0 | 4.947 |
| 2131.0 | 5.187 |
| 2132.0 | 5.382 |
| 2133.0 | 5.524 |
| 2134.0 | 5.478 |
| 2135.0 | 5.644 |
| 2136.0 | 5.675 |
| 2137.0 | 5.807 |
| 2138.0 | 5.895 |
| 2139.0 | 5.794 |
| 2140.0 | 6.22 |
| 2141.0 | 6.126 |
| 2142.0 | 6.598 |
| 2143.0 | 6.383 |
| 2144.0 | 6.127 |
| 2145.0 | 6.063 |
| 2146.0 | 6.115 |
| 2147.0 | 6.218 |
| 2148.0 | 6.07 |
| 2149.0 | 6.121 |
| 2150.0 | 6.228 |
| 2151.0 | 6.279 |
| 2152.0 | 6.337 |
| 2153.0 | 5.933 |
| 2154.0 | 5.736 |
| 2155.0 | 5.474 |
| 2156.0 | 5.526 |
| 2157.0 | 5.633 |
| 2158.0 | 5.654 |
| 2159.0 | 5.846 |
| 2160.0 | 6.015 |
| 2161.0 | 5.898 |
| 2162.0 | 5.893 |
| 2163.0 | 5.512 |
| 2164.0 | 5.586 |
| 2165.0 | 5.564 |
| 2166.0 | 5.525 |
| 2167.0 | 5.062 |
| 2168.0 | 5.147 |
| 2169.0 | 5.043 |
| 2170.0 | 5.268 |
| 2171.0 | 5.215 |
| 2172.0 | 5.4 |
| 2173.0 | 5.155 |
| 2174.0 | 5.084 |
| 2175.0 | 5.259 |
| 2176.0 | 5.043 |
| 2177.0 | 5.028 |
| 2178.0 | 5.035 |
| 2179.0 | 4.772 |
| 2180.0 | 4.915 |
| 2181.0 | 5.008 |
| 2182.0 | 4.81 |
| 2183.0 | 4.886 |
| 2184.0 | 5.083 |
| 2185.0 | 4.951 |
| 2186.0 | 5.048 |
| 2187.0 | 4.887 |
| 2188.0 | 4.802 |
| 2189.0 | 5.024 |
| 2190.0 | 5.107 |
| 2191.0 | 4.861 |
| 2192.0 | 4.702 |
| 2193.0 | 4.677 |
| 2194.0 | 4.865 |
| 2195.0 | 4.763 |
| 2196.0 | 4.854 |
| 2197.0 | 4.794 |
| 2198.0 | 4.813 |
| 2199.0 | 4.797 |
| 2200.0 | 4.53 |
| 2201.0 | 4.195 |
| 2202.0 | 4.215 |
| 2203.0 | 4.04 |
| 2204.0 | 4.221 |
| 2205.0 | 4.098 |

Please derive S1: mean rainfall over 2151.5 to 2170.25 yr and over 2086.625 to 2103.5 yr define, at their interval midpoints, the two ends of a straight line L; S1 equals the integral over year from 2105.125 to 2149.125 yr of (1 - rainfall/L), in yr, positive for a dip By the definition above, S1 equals 2.8 yr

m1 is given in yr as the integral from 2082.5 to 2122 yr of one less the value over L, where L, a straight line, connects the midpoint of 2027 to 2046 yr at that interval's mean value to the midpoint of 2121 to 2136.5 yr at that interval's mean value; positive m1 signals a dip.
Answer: 5.79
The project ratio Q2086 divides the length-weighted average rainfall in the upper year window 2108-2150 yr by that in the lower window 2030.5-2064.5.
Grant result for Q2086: 0.89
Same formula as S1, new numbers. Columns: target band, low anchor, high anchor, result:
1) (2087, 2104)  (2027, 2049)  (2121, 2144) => 2.0 yr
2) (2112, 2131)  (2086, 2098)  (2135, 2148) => 4.5 yr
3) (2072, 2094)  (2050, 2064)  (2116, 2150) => 0.8 yr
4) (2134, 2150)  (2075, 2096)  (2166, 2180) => -2.9 yr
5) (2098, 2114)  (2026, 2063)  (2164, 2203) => 3.7 yr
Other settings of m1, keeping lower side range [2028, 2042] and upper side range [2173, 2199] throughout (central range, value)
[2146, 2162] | -2.72 yr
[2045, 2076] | -0.23 yr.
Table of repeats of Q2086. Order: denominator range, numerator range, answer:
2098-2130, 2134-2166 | 1.40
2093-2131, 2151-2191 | 1.23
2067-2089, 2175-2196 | 0.92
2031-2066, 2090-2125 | 0.77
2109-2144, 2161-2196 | 1.06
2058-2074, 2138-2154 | 1.10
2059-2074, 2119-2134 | 0.86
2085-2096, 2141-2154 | 1.22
